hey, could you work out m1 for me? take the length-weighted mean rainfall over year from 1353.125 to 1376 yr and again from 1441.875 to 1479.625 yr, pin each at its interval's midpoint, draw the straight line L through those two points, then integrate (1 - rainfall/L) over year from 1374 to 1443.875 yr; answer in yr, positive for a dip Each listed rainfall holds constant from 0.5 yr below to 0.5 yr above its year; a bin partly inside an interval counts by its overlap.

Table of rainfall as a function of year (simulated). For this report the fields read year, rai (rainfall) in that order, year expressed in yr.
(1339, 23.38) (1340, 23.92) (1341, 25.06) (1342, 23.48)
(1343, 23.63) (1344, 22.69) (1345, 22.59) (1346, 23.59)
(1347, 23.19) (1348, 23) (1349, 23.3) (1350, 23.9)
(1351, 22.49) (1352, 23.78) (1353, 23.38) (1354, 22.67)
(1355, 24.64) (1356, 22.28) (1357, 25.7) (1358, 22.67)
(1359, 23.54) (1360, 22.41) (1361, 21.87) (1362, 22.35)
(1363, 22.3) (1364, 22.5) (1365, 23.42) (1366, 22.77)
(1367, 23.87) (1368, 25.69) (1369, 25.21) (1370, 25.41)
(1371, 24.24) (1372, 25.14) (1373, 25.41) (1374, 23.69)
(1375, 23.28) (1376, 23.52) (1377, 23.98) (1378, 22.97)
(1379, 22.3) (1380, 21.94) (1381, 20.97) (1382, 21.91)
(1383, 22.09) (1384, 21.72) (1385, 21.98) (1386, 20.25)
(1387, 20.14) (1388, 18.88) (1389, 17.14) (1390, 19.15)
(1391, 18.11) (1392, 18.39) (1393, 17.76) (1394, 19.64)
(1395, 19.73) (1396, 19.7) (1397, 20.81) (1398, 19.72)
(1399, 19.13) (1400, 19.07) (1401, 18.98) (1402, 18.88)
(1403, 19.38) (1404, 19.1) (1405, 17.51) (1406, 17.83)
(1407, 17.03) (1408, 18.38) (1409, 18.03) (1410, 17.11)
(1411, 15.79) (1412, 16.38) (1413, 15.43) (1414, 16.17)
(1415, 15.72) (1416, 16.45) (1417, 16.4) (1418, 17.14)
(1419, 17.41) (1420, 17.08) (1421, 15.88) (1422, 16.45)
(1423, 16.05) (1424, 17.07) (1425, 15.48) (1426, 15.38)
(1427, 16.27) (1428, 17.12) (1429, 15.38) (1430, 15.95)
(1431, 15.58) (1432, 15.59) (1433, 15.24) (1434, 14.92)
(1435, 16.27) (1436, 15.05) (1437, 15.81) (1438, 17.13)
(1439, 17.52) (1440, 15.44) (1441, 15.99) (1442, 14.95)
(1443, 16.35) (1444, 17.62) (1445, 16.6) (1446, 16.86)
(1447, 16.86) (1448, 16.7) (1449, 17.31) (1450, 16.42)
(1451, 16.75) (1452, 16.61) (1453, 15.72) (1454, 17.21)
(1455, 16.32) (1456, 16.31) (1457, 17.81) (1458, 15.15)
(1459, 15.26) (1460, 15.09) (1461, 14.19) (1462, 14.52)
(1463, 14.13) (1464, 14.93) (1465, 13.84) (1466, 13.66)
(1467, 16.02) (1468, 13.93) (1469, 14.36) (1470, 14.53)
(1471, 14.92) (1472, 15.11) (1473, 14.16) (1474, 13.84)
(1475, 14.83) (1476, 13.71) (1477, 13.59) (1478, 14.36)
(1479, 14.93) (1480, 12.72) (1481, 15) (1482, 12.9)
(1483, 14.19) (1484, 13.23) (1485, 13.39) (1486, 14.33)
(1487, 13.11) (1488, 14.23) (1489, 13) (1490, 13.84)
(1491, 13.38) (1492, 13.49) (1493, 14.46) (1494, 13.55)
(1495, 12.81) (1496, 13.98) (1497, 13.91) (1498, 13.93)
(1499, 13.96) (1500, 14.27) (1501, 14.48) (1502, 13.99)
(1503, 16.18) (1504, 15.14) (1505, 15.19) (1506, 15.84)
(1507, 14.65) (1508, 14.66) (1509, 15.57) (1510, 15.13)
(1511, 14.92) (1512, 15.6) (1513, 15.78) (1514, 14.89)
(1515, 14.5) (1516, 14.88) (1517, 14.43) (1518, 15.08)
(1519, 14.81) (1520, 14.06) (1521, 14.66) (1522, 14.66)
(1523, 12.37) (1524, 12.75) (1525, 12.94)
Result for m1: 6.3 yr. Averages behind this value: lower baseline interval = 23.7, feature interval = 18.1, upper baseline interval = 15.4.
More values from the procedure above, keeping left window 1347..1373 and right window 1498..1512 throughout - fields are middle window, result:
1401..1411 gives 1.3 yr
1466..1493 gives 3.9 yr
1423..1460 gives 4.9 yr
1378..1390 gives 0.7 yr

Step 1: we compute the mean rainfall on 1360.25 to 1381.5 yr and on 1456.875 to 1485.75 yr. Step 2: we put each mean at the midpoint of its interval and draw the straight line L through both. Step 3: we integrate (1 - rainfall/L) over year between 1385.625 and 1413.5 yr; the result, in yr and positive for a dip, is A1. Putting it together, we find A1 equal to 3.2 yr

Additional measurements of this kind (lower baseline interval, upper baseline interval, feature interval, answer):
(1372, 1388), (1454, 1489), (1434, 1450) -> 0.6 yr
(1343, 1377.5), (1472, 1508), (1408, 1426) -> 2.7 yr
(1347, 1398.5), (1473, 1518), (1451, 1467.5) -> 1.2 yr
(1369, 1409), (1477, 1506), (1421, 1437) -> 2.0 yr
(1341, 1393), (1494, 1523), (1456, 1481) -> 3.4 yr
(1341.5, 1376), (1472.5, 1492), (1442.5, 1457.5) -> -0.4 yr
